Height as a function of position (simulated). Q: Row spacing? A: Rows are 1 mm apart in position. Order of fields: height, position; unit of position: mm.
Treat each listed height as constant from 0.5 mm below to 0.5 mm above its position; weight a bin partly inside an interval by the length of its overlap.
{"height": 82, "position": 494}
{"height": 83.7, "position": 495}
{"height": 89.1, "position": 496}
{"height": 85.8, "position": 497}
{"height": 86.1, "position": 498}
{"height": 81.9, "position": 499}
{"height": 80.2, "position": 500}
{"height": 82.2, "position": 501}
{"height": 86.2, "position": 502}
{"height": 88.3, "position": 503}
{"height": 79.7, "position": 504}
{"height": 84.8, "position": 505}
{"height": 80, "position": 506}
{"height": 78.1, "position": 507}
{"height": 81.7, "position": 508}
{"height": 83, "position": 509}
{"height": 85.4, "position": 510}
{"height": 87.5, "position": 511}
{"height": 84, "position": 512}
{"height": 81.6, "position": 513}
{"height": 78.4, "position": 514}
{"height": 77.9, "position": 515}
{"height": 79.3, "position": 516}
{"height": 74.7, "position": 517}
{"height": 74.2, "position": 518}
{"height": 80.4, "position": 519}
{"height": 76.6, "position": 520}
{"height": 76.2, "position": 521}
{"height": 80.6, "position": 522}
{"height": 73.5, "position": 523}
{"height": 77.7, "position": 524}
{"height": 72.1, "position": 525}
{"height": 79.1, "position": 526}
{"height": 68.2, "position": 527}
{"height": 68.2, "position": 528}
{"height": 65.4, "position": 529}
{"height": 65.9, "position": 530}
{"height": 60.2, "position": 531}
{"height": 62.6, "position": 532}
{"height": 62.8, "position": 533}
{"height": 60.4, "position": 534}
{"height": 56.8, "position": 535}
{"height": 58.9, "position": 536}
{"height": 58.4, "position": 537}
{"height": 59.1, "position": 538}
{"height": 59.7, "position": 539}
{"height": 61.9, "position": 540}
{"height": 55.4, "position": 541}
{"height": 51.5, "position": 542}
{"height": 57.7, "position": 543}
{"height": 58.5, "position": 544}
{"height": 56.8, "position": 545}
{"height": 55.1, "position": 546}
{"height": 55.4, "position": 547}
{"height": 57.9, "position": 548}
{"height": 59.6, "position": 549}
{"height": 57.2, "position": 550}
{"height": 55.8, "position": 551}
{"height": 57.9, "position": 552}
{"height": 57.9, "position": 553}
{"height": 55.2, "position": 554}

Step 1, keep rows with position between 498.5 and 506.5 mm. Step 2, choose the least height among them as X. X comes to 79.7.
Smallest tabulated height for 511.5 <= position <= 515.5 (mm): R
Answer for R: 77.9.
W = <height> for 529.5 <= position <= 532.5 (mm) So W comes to 62.9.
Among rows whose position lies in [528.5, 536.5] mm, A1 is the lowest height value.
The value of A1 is 56.8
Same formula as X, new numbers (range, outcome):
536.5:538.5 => 58.4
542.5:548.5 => 55.1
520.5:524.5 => 73.5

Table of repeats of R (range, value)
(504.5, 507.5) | 78.1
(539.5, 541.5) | 55.4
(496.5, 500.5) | 80.2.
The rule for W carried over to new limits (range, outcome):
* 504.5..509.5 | 81.5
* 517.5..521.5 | 76.9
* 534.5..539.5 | 58.6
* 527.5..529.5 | 66.8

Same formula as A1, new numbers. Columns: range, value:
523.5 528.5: 68.2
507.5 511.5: 81.7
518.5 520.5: 76.6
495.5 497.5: 85.8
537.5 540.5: 59.1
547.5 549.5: 57.9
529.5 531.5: 60.2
